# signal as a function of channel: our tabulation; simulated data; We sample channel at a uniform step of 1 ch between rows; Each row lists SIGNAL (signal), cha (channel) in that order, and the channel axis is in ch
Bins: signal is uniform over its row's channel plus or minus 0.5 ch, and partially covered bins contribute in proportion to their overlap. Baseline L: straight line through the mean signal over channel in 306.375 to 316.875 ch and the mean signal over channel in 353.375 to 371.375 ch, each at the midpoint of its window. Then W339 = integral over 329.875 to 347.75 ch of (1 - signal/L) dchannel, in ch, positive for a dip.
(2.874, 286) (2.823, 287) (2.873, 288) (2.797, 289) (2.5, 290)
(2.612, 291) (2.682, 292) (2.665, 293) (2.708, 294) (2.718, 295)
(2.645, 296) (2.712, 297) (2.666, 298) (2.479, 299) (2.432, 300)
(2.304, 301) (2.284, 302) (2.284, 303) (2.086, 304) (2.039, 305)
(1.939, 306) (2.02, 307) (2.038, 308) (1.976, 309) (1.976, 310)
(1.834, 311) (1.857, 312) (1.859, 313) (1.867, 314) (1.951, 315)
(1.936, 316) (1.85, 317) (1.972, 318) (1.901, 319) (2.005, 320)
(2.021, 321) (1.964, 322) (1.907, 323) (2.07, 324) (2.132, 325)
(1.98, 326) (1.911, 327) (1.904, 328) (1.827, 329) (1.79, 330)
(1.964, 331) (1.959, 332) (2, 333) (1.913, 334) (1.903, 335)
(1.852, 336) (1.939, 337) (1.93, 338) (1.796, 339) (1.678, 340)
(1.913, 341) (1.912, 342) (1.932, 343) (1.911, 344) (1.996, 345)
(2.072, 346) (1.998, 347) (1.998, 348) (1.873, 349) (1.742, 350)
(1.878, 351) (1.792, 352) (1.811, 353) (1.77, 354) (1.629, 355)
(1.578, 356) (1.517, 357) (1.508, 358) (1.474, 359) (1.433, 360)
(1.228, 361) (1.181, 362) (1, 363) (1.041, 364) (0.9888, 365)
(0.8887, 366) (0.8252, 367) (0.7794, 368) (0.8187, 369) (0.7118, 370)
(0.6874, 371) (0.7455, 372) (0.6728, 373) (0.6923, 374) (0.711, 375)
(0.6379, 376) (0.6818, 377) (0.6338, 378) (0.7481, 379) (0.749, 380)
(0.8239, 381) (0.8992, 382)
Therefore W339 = -4.7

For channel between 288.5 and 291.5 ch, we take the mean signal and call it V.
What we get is 2.64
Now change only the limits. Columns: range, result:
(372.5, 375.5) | 0.692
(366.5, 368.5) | 0.802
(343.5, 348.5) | 2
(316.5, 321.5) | 1.95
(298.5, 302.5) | 2.37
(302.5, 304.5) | 2.18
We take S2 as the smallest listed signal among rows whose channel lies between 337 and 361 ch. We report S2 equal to 1.228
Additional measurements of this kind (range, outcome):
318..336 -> 1.79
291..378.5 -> 0.6338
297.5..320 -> 1.834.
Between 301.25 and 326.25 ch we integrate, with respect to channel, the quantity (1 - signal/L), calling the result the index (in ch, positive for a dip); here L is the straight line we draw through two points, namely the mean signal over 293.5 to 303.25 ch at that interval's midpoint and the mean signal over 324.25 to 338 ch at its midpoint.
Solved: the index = 2.8 ch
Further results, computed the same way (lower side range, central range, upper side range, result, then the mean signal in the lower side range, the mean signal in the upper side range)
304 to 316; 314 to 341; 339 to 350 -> 0.09 ch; 1.95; 1.91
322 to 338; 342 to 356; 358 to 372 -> -4.24 ch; 1.94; 1.01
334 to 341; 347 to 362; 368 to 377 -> -4.02 ch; 1.86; 0.712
